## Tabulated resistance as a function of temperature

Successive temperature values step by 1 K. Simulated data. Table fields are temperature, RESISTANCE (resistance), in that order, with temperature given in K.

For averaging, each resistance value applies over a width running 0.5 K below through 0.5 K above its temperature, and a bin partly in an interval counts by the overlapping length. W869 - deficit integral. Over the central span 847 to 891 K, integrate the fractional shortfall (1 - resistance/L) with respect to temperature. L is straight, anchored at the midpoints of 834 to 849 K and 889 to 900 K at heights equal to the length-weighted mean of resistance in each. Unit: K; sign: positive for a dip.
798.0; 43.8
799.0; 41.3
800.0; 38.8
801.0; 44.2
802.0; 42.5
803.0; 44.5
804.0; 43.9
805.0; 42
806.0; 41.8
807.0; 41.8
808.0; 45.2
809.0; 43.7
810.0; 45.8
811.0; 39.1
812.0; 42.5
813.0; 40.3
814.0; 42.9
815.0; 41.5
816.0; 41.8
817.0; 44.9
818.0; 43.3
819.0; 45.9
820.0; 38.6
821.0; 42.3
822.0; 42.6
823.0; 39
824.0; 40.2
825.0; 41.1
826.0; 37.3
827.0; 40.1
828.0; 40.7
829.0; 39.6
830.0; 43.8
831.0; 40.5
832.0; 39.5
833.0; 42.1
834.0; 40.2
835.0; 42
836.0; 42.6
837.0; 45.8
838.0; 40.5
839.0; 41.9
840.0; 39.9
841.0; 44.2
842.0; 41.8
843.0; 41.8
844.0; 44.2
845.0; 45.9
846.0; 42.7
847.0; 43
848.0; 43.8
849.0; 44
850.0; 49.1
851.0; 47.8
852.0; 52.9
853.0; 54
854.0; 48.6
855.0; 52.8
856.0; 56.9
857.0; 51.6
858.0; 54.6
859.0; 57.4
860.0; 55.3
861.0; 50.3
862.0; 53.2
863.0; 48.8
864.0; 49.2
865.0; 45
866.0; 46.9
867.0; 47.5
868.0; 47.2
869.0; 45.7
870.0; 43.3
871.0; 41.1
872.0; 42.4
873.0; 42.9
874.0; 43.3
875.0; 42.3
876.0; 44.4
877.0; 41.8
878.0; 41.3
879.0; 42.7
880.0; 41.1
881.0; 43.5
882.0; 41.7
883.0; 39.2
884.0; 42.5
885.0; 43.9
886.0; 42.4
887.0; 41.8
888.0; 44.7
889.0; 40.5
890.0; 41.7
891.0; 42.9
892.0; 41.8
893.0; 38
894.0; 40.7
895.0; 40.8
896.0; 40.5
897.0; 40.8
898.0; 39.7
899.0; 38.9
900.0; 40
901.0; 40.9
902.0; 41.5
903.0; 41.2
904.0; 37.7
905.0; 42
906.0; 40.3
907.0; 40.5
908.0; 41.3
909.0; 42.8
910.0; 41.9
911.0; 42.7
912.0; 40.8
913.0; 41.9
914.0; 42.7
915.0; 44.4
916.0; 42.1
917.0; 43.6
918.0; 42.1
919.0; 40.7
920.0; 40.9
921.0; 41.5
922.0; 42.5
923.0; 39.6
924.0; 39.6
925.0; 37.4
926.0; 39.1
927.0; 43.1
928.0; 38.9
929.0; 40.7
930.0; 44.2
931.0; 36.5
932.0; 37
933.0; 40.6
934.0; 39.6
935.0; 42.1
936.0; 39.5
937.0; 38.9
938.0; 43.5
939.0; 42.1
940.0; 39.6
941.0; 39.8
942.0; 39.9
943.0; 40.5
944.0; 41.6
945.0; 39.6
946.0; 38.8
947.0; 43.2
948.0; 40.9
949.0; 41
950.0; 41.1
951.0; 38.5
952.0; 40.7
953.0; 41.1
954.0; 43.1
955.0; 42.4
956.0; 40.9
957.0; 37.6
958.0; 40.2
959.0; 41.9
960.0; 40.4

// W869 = -4.8 K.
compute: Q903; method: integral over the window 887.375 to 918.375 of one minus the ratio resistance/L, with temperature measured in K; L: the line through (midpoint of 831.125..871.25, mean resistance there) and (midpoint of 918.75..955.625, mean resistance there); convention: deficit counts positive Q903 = 1.16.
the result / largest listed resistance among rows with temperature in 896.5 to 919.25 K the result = 44.4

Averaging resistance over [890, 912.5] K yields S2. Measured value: 40.8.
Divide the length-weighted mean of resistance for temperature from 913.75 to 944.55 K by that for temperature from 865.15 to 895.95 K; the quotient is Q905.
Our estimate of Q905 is 0.96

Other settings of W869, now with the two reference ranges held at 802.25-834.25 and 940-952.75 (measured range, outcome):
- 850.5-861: -2.9 K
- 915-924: -0.2 K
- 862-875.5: -1.3 K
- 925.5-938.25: 0.1 K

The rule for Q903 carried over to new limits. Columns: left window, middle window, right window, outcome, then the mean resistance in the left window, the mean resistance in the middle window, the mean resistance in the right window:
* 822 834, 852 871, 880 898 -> -4.3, 40.4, 50.3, 41.5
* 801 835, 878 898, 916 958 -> -0.2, 41.9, 41.6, 40.6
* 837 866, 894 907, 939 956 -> 1.1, 47.8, 40.4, 40.8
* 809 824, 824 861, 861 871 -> -0.3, 42.2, 45.3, 47.2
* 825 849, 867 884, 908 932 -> -0.5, 41.9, 42.9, 41.2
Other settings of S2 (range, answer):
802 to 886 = 44.3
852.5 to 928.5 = 43.6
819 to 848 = 41.7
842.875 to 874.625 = 48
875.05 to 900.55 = 41.5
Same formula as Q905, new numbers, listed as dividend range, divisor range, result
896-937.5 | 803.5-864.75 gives 0.91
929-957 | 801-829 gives 0.96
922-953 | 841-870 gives 0.83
